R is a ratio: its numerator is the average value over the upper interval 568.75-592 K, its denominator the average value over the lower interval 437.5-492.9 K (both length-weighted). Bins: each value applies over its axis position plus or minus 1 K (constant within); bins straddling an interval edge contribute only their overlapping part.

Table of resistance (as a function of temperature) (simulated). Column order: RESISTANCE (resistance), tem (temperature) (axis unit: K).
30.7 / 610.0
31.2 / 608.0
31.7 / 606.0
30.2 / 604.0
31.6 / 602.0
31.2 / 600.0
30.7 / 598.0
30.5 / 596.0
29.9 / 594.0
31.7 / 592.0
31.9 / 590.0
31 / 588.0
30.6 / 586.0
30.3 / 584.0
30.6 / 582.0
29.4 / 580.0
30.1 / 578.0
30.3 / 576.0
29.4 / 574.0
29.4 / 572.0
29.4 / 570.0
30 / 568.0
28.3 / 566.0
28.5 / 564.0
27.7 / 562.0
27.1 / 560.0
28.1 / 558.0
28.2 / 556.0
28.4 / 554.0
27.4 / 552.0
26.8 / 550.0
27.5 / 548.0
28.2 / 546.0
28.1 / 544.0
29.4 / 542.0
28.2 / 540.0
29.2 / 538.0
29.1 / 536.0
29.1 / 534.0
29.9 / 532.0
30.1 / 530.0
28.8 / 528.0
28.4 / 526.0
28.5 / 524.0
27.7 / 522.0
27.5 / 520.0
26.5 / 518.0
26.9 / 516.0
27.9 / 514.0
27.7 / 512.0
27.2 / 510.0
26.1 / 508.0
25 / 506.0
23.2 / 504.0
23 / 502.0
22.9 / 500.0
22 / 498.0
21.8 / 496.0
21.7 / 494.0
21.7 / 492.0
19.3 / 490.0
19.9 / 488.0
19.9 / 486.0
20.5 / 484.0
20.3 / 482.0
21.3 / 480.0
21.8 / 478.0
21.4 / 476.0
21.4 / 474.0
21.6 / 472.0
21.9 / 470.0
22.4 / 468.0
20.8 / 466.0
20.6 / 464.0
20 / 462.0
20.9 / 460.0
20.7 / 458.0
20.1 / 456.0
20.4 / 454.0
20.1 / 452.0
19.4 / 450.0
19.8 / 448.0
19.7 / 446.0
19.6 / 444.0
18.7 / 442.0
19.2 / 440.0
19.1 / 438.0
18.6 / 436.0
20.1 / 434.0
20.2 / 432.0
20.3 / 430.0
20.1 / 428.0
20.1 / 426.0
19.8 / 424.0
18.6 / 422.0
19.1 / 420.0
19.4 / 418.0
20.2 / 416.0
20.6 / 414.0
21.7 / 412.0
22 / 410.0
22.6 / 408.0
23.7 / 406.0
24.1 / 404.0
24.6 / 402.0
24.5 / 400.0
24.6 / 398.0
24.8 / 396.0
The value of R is 1.48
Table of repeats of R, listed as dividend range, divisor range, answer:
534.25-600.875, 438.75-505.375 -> 1.40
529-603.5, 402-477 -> 1.43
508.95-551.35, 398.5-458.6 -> 1.37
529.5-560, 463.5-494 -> 1.35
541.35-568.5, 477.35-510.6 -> 1.27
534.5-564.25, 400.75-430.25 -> 1.33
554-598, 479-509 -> 1.35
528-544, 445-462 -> 1.45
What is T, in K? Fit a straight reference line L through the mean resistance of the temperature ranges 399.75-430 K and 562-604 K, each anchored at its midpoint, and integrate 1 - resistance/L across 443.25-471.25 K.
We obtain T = 3.6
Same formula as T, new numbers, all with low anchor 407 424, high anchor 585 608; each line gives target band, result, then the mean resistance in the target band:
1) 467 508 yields 4.84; 21.8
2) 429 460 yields 3.35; 19.8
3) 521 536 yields -1.04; 28.9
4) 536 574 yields 0.28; 28.4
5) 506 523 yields -0.53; 27.1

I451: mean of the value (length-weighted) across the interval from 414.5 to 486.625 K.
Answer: 20.2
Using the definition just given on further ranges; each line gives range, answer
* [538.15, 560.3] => 28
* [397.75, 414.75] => 23.1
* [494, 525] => 25.5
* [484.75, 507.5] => 21.9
